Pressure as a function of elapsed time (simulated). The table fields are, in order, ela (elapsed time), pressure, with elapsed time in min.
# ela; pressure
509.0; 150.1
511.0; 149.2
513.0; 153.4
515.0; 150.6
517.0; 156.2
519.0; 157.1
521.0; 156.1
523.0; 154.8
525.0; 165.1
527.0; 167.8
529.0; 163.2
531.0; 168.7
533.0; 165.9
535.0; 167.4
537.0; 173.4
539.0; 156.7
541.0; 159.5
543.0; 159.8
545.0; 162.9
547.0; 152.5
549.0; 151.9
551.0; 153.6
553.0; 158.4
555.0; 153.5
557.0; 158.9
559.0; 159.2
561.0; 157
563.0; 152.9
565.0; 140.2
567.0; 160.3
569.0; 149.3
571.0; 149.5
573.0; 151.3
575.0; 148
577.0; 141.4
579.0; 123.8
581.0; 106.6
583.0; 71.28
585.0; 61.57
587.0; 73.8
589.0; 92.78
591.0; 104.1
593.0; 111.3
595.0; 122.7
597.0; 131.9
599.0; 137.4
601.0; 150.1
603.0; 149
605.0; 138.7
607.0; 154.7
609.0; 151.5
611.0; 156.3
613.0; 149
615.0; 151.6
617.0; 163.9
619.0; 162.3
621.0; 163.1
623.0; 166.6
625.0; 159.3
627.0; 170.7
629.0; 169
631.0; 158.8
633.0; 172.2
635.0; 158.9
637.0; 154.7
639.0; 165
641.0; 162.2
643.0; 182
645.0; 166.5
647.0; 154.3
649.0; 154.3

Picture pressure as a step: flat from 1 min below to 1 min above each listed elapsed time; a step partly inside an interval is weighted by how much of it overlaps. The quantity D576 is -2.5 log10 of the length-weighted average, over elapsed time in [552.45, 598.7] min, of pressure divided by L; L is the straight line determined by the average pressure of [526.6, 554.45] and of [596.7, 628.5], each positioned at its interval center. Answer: 0.22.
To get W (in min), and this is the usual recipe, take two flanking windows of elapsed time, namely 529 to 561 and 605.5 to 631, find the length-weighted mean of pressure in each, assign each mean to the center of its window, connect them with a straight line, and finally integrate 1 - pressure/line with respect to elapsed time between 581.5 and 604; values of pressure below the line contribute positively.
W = 7.1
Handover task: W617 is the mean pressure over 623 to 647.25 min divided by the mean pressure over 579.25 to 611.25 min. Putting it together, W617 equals 1.39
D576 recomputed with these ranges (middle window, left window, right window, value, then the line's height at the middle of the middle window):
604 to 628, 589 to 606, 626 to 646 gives -0.08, 146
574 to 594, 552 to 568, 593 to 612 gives 0.39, 148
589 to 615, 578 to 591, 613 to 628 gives -0.10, 125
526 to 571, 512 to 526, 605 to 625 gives -0.02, 156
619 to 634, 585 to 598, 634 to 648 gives -0.14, 146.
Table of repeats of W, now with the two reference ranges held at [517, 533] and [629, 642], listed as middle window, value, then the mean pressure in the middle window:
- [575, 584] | 2.6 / 115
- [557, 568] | 0.5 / 154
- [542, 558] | 0.5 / 156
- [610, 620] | 0.4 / 157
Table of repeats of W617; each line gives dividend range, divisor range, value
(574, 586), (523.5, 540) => 0.66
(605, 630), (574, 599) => 1.46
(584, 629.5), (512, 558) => 0.87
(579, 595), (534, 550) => 0.58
